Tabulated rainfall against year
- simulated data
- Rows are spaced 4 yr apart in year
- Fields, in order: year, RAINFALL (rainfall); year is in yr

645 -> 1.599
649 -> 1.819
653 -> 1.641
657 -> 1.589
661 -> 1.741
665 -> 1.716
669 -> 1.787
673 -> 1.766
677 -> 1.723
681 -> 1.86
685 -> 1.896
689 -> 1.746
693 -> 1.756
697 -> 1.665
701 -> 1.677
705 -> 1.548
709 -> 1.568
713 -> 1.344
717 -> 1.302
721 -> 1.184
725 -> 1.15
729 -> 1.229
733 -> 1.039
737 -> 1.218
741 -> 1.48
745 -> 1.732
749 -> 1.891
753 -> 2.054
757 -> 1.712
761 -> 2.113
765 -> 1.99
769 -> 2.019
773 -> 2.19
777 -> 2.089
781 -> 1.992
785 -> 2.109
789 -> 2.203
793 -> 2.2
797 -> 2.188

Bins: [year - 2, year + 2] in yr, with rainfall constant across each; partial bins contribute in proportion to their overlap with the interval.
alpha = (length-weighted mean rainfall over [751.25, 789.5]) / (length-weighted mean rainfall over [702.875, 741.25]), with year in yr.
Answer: 1.57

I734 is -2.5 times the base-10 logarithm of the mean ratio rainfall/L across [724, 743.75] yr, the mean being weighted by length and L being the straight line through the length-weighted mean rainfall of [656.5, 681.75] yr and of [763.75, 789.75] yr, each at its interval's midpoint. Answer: 0.49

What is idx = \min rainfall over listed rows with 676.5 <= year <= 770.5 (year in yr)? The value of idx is 1.039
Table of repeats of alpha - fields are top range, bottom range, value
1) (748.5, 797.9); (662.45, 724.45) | 1.27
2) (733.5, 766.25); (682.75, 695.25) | 0.97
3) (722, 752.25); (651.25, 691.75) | 0.81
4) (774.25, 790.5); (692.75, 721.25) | 1.39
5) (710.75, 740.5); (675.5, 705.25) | 0.70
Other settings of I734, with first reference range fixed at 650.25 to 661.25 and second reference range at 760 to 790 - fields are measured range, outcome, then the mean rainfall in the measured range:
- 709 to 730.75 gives 0.43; 1.27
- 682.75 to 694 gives -0.02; 1.8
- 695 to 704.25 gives 0.10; 1.65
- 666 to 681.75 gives -0.03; 1.77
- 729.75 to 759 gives 0.25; 1.57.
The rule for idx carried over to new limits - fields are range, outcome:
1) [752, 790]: 1.712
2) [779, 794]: 1.992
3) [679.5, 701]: 1.665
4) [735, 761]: 1.218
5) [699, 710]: 1.548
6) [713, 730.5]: 1.15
